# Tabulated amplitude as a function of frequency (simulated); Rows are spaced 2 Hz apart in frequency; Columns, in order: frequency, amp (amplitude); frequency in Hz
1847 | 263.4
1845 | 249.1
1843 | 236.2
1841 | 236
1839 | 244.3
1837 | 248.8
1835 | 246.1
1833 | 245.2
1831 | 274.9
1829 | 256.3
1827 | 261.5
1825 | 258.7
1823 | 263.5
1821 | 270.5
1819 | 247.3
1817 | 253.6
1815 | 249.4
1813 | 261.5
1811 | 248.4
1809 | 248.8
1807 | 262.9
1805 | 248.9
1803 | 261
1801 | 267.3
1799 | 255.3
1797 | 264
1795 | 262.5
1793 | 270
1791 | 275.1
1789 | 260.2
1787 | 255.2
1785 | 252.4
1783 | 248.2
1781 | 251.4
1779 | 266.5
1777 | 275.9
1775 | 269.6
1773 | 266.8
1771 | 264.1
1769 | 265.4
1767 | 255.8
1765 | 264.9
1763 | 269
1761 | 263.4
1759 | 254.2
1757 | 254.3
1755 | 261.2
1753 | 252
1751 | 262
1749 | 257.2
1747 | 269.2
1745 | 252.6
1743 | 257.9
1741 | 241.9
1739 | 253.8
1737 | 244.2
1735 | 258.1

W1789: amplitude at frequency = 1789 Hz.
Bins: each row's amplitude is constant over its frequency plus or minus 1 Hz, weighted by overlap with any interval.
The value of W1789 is 260.2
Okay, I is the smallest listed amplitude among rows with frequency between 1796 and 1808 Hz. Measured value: 248.9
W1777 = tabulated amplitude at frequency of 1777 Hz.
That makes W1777 275.9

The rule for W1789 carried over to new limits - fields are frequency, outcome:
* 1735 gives 258.1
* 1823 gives 263.5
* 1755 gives 261.2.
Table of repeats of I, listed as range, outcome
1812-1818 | 249.4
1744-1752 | 252.6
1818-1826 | 247.3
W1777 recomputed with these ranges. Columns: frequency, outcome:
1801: 267.3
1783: 248.2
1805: 248.9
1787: 255.2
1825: 258.7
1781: 251.4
